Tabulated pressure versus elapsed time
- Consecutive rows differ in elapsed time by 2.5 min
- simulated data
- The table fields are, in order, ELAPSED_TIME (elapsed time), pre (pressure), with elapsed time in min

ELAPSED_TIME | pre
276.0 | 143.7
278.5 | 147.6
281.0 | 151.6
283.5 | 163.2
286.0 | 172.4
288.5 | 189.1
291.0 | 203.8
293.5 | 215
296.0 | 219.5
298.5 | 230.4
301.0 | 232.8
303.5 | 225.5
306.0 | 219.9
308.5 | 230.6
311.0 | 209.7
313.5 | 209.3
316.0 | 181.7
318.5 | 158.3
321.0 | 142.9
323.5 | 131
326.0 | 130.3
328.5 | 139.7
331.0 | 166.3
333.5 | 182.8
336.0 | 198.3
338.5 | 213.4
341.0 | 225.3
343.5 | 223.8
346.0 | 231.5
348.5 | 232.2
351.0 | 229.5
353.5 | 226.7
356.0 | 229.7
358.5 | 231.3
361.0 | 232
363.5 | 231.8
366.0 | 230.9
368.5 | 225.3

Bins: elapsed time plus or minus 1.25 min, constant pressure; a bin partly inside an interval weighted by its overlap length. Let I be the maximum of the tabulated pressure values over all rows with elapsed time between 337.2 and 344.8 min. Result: 225.3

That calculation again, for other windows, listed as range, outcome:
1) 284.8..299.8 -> 230.4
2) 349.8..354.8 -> 229.5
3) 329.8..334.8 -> 182.8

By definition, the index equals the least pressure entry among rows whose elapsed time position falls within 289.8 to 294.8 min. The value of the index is 203.8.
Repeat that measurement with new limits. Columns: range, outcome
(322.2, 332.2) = 130.3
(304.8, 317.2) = 181.7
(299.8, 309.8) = 219.9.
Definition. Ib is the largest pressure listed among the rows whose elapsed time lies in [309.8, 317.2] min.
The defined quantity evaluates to 209.7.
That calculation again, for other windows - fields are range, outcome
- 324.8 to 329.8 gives 139.7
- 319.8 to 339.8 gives 213.4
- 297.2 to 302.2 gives 232.8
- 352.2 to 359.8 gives 231.3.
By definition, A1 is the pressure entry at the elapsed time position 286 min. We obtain 172.4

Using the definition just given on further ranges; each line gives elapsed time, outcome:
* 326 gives 130.3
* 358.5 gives 231.3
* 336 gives 198.3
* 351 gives 229.5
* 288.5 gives 189.1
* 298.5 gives 230.4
